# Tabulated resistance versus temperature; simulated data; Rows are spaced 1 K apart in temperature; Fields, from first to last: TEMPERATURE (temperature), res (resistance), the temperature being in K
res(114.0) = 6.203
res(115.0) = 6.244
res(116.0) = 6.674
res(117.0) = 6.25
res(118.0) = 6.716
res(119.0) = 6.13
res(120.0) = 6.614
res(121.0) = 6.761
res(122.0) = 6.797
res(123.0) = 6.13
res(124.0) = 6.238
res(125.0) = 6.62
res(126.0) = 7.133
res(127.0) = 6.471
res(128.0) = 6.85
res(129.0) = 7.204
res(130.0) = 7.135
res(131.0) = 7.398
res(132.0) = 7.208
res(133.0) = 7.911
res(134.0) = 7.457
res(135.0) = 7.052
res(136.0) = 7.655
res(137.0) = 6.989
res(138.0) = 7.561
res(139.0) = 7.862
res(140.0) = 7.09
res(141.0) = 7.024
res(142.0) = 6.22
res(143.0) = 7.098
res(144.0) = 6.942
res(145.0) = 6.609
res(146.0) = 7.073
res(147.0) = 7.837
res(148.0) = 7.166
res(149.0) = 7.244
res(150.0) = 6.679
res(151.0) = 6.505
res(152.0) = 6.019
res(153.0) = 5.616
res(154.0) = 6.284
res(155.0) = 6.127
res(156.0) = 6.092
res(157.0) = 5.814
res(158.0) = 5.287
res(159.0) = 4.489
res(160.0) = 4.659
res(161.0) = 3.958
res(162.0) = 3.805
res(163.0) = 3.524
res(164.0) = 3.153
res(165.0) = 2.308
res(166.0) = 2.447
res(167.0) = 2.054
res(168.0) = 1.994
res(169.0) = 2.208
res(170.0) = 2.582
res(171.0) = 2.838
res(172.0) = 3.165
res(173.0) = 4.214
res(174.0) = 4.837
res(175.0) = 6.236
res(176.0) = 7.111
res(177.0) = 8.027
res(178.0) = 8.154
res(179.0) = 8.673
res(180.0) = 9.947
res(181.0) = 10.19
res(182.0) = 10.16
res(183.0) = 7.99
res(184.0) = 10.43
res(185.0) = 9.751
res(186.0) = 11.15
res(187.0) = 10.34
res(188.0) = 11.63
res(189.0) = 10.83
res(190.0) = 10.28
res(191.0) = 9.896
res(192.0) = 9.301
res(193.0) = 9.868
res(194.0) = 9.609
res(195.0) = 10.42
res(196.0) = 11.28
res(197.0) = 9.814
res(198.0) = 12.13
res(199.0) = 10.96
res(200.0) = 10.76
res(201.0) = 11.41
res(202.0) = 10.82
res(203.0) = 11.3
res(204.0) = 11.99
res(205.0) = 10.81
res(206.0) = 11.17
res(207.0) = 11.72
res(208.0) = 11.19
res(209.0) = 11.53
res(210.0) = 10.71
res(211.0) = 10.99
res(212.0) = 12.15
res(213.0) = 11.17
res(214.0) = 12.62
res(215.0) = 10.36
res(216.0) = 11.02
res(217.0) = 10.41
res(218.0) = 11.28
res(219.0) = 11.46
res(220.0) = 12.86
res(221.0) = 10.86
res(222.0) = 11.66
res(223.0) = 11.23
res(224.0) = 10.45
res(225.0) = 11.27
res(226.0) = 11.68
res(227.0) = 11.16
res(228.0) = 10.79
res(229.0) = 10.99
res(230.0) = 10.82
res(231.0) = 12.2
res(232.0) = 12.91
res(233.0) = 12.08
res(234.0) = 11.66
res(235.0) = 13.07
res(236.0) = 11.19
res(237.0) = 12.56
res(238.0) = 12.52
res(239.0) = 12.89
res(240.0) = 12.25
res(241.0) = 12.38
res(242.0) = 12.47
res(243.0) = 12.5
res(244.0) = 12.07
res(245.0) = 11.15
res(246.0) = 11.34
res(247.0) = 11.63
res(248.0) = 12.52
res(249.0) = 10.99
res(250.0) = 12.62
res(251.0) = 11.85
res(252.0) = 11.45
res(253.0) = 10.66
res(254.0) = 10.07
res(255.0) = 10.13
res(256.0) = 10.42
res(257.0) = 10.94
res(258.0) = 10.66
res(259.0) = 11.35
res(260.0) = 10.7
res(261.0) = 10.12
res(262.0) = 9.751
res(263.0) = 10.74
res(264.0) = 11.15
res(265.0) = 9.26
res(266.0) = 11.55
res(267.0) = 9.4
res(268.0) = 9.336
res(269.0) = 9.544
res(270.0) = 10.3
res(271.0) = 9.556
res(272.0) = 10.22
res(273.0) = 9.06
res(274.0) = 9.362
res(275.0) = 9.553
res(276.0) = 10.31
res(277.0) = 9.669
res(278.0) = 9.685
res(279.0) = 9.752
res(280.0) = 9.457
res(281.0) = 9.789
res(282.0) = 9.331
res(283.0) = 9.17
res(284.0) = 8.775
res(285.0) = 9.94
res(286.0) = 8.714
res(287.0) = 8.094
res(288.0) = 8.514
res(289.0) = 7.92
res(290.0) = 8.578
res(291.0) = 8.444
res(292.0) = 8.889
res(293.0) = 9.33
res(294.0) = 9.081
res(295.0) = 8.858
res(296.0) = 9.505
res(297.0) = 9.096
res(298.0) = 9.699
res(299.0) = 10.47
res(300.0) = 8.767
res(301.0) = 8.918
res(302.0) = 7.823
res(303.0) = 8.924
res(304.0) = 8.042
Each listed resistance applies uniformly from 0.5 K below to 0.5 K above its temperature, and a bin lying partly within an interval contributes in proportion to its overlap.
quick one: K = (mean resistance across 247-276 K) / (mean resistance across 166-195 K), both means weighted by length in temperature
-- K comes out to 1.38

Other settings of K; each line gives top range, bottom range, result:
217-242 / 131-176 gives 2.11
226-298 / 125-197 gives 1.52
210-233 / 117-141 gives 1.63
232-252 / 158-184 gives 2.30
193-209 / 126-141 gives 1.52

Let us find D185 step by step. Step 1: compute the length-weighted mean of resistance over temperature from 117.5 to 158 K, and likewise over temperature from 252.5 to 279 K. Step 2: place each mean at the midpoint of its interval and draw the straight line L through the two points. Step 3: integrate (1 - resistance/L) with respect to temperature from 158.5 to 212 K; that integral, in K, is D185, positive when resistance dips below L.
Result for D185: 0.1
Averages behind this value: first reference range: 6.81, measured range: 8.17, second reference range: 10.1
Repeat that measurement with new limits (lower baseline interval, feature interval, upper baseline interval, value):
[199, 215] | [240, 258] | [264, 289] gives -2.20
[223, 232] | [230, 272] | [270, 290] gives -3.38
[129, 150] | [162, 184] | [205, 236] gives 8.95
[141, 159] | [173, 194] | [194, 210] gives 0.81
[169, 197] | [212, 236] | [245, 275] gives -4.87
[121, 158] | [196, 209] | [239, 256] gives -2.10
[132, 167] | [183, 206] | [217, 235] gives -3.46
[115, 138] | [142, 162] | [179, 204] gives 5.09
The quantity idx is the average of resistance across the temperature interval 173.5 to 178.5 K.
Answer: 6.87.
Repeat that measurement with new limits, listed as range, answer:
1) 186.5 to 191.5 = 10.6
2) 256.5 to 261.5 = 10.8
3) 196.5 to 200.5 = 10.9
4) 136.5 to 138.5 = 7.28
